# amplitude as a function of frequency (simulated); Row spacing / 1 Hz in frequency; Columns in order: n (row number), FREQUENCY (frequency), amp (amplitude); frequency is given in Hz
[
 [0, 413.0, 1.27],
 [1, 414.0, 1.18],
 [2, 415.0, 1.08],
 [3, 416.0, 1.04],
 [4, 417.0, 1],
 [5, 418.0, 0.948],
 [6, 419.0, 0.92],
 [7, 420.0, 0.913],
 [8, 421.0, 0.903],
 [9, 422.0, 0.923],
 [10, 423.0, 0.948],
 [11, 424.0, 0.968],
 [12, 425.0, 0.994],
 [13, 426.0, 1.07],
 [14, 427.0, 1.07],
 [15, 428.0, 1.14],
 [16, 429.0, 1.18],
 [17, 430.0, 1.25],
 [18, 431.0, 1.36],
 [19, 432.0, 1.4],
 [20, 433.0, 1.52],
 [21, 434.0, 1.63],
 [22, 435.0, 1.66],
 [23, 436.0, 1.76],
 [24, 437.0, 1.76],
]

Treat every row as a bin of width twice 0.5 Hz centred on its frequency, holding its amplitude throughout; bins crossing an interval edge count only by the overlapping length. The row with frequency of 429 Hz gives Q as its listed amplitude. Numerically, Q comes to 1.18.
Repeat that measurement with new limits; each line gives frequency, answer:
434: 1.63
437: 1.76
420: 0.913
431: 1.36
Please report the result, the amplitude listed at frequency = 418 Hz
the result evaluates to 0.948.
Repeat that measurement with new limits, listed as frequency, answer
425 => 0.994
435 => 1.66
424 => 0.968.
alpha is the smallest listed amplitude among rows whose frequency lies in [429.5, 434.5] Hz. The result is 1.25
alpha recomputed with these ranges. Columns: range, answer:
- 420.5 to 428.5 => 0.903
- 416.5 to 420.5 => 0.913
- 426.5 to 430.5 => 1.07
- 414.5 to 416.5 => 1.04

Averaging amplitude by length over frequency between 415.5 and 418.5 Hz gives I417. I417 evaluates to 0.996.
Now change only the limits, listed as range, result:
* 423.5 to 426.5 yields 1.01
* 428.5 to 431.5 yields 1.26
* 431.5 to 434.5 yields 1.52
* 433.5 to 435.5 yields 1.65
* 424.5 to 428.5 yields 1.07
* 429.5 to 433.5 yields 1.38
